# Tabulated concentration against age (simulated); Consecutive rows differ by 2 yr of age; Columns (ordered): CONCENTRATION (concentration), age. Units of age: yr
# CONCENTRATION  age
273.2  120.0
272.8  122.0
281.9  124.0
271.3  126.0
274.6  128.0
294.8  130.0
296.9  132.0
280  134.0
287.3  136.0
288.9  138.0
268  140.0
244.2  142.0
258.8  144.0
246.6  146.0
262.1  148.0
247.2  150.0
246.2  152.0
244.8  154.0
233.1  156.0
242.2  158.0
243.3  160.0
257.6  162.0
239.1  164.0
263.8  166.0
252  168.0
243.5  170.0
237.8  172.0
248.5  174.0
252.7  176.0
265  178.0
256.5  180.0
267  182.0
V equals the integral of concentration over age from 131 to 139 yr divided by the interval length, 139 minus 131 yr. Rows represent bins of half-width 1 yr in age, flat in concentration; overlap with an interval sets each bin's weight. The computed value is 288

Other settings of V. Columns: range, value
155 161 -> 240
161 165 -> 248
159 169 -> 251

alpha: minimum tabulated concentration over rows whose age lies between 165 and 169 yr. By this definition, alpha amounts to 252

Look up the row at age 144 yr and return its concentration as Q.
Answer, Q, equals 258.8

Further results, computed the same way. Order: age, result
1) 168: 252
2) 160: 243.3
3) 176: 252.7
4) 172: 237.8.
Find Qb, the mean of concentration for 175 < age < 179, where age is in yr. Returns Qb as 259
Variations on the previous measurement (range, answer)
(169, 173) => 241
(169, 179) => 250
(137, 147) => 261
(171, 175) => 243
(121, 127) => 275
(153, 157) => 239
